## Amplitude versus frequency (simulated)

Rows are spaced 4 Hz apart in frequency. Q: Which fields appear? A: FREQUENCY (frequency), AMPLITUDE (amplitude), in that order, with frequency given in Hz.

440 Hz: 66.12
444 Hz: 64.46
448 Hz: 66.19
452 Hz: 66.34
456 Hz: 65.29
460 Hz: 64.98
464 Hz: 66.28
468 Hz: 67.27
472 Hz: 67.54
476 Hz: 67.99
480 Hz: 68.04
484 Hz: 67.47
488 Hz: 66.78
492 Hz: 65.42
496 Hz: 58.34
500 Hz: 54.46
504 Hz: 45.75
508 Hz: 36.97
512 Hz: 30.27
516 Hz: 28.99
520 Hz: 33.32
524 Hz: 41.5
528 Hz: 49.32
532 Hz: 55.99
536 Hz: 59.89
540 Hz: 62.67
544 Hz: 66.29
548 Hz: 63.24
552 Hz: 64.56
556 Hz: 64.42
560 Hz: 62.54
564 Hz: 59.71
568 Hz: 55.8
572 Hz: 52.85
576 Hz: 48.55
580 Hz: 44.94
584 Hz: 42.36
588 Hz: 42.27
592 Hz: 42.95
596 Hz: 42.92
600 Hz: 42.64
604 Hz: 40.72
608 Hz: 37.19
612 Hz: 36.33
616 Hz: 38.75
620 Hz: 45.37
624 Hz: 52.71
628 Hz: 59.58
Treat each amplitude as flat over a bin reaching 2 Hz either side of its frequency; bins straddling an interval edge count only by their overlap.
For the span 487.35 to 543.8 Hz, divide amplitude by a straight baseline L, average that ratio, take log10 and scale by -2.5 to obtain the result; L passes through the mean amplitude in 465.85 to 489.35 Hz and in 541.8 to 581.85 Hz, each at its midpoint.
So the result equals 0.27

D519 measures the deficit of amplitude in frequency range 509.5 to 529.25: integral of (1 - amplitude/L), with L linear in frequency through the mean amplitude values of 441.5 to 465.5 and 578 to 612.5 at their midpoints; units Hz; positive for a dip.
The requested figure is 6.6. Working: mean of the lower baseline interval 65.6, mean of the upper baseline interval 41.6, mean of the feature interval 36.2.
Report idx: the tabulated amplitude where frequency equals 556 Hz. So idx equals 64.42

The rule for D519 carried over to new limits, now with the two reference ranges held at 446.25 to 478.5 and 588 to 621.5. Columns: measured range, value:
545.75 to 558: -3.3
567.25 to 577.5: -1.2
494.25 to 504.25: 1.0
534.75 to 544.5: -1.9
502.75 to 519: 6.5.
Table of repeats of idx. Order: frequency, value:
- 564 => 59.71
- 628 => 59.58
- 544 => 66.29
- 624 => 52.71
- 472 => 67.54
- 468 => 67.27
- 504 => 45.75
